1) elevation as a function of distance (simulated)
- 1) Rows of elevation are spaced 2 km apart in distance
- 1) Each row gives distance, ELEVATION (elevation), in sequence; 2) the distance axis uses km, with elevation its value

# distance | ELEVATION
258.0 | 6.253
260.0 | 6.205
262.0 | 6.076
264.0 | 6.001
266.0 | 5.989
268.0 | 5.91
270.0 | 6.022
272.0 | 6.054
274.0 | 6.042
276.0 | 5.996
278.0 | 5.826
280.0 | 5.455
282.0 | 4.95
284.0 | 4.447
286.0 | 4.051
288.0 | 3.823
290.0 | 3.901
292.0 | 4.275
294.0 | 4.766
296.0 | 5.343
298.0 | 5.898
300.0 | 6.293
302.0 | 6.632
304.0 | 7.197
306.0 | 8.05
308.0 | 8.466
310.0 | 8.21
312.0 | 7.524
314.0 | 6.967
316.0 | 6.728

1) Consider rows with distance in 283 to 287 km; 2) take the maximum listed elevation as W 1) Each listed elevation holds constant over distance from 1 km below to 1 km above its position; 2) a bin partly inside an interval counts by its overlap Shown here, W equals 4.447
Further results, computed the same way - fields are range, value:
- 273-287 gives 6.042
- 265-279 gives 6.054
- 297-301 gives 6.293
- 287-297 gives 5.343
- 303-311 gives 8.466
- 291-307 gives 8.05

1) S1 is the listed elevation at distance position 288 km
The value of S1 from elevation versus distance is 3.823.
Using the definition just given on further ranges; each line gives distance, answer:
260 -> 6.205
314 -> 6.967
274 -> 6.042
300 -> 6.293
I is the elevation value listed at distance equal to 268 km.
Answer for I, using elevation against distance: 5.91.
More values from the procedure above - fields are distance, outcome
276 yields 5.996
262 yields 6.076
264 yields 6.001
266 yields 5.989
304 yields 7.197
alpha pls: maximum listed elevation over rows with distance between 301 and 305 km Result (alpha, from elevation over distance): 7.197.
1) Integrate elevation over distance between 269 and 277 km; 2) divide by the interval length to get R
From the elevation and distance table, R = 6.03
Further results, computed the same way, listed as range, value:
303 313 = 7.89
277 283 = 5.41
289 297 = 4.57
